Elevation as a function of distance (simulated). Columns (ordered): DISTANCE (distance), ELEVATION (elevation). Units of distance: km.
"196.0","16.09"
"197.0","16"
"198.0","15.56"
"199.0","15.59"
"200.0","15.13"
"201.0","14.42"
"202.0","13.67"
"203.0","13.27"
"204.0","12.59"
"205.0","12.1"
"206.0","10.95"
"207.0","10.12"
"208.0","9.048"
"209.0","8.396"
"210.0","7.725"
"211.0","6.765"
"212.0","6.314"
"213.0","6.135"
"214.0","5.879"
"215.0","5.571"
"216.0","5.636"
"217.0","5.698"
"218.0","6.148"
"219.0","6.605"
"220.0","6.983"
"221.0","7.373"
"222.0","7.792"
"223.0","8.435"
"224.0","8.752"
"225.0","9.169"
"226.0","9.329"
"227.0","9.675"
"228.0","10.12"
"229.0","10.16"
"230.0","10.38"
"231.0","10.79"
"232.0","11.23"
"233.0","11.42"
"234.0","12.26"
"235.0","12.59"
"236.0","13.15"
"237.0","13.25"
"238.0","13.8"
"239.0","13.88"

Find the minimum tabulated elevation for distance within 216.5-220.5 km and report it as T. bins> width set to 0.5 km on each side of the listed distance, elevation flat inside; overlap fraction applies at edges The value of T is 5.698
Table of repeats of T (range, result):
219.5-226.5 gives 6.983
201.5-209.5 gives 8.396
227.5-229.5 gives 10.12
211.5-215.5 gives 5.571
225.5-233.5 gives 9.329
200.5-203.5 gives 13.27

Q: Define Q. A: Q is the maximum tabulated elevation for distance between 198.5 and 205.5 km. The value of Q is 15.59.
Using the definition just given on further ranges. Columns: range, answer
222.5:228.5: 10.12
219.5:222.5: 7.792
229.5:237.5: 13.25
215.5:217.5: 5.698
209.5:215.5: 7.725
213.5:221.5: 7.373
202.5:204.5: 13.27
